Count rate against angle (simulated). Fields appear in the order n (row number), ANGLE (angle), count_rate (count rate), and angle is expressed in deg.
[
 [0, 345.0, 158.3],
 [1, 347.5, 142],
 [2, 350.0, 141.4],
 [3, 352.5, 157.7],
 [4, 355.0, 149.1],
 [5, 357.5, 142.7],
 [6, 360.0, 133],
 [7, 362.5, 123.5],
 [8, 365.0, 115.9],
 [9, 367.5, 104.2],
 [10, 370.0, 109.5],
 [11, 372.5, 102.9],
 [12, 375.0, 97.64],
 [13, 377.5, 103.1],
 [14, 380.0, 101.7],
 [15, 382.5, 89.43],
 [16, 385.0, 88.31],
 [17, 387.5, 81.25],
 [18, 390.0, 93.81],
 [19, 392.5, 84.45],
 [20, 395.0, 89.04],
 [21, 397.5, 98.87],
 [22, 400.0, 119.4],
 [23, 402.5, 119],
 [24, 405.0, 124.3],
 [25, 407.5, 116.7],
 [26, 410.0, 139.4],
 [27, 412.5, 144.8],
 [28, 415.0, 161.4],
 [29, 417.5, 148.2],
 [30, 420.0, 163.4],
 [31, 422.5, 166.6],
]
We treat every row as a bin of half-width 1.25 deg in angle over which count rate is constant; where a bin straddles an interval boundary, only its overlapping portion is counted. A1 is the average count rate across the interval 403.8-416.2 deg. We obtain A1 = 137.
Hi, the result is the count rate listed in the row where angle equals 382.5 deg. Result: 89.43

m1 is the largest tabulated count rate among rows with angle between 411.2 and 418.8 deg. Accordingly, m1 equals 161.4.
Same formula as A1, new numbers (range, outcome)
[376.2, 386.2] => 95.7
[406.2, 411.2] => 128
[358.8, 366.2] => 124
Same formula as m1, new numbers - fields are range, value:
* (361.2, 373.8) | 123.5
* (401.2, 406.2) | 124.3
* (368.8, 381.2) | 109.5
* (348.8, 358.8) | 157.7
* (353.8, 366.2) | 149.1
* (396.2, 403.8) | 119.4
